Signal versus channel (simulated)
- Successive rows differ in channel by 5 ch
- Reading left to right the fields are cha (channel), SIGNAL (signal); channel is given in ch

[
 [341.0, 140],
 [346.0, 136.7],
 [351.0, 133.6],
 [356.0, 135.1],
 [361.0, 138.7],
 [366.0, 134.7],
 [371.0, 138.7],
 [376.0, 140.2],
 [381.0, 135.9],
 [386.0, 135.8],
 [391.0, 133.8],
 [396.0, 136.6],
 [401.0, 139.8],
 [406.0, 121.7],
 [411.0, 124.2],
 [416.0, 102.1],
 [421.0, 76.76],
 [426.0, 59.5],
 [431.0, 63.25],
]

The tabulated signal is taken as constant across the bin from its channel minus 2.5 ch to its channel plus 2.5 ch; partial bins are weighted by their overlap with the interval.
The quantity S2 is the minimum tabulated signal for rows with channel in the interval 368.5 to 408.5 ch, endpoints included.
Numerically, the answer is 121.7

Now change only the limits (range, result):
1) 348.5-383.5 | 133.6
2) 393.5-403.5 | 136.6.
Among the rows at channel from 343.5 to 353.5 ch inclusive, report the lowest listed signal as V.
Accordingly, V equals 133.6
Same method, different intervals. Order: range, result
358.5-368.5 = 134.7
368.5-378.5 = 138.7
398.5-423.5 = 76.76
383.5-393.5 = 133.8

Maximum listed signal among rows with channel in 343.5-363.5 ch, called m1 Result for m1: 138.7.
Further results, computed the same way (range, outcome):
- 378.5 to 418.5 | 139.8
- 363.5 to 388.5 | 140.2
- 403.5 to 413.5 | 124.2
